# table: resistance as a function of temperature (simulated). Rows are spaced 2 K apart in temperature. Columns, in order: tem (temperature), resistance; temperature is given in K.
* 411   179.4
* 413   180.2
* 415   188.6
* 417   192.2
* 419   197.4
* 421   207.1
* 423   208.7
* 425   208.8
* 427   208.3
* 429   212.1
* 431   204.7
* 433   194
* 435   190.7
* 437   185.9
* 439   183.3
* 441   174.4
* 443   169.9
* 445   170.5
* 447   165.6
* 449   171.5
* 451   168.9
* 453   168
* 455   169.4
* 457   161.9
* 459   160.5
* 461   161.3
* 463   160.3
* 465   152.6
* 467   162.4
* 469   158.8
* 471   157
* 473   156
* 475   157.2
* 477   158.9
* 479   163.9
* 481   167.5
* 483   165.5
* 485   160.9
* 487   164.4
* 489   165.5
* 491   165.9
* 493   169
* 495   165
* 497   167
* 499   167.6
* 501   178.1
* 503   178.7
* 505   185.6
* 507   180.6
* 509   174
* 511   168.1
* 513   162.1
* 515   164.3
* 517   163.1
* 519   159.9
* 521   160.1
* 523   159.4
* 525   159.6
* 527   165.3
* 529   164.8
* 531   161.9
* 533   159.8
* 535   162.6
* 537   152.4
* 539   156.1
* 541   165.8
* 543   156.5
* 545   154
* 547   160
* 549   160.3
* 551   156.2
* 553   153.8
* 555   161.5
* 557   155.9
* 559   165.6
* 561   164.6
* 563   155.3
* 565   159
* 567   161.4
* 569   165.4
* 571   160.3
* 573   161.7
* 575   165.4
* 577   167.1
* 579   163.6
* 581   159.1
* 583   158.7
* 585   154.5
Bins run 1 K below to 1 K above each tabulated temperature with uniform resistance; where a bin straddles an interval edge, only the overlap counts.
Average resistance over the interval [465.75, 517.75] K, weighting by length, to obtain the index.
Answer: 166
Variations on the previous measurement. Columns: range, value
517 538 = 161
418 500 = 174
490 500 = 167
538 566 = 159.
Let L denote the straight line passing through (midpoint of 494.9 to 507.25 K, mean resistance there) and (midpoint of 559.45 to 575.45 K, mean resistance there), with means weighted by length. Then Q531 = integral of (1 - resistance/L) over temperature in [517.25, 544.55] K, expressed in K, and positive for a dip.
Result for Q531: 1.4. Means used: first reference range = 175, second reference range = 162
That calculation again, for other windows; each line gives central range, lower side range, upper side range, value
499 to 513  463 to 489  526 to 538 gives -1.3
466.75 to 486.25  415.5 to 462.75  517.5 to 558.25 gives 1.5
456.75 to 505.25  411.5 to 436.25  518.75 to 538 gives 3.7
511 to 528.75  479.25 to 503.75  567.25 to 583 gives 0.4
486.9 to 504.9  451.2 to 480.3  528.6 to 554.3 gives -1.1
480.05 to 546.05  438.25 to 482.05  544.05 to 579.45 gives -1.1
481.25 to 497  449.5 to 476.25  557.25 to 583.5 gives -0.4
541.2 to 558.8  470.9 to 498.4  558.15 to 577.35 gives 0.5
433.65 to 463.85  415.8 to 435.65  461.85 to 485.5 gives 1.8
